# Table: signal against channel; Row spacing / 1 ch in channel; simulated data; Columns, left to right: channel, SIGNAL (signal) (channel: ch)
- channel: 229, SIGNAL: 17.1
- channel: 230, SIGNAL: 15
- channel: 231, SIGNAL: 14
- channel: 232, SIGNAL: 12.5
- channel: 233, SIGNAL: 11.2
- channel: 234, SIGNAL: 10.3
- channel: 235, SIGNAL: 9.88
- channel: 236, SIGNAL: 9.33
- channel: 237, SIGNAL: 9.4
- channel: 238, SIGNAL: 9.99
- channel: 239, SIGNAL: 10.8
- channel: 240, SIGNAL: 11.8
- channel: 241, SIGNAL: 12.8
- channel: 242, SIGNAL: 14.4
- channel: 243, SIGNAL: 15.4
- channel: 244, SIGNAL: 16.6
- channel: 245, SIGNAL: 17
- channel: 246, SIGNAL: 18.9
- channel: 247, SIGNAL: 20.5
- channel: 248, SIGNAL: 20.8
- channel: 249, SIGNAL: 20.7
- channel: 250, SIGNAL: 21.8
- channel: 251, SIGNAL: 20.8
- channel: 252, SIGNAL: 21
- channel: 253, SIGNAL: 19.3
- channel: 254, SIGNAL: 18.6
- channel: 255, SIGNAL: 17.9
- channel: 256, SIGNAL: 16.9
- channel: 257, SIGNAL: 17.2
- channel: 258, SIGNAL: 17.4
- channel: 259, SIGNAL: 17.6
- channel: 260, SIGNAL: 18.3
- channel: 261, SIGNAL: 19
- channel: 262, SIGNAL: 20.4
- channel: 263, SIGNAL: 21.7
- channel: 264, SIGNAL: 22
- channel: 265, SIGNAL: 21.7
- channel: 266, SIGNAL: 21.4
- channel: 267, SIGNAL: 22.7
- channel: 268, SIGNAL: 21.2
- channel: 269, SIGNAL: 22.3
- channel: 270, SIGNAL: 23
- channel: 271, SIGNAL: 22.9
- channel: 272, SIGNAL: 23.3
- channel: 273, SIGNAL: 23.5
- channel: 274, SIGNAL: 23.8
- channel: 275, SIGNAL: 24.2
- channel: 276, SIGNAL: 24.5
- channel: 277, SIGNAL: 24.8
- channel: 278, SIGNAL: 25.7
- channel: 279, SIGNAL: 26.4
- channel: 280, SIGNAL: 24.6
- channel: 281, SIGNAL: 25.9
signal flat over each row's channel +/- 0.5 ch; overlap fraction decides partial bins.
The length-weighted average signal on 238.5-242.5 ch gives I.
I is 12.5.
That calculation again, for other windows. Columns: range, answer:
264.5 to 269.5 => 21.9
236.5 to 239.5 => 10.1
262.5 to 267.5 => 21.9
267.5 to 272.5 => 22.5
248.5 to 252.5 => 21.1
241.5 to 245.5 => 15.8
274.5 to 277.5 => 24.5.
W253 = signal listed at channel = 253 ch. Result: 19.3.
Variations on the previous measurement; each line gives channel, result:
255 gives 17.9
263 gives 21.7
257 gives 17.2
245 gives 17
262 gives 20.4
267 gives 22.7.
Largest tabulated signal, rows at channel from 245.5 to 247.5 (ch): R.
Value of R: 20.5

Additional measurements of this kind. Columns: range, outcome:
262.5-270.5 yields 23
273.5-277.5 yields 24.8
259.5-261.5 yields 19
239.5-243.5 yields 15.4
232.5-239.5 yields 11.2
